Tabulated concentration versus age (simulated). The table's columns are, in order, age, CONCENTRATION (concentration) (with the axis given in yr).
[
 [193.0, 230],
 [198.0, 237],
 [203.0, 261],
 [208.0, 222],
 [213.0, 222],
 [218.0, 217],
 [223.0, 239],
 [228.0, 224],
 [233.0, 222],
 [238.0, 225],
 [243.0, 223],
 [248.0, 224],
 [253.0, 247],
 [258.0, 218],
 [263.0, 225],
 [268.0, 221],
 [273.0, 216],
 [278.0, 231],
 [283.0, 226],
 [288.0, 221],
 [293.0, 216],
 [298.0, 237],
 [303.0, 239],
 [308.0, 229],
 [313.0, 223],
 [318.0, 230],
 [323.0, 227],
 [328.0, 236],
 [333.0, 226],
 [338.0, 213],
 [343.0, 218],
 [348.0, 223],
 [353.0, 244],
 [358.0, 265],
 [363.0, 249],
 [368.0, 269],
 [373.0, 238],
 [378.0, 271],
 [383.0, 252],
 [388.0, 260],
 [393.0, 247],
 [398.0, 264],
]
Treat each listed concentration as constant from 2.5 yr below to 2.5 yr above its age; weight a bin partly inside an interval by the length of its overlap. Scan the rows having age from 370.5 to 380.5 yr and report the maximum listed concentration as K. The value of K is 271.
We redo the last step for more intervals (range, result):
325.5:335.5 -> 236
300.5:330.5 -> 239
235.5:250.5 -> 225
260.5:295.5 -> 231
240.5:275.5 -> 247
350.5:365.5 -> 265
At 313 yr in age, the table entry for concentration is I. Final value 223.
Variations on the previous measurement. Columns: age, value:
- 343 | 218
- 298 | 237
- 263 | 225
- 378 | 271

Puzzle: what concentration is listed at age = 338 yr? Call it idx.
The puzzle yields 213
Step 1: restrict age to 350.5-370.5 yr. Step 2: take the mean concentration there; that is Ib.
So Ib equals 257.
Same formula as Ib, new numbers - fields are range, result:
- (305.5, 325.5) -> 227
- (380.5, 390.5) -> 256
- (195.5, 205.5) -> 249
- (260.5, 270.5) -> 223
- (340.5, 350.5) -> 220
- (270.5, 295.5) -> 222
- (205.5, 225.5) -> 225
